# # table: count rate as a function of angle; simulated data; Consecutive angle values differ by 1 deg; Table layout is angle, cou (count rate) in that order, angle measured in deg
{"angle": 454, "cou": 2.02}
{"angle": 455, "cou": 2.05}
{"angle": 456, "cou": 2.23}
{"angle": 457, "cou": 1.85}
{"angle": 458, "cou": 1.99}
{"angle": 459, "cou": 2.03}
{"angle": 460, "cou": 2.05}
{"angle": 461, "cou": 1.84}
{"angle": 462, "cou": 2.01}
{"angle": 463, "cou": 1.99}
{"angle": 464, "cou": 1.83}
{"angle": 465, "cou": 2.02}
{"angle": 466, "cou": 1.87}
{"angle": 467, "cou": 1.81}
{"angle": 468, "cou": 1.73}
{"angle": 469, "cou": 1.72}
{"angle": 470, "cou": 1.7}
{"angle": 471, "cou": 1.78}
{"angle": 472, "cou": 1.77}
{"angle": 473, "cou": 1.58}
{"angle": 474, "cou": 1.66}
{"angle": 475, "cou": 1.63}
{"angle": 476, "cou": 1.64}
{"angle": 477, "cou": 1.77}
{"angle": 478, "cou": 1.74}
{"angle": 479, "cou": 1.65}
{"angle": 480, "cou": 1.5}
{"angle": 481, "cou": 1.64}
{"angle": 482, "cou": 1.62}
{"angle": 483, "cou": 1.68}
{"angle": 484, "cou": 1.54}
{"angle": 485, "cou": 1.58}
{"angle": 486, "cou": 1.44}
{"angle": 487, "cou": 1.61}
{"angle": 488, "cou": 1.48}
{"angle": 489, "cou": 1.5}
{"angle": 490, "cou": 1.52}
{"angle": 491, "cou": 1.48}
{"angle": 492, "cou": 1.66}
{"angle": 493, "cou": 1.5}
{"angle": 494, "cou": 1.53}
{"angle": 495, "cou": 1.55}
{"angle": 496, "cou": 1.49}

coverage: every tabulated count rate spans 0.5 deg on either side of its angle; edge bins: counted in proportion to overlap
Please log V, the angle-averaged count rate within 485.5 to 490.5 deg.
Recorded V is 1.51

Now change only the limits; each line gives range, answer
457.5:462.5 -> 1.98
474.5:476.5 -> 1.63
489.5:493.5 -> 1.54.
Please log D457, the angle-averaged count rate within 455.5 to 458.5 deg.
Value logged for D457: 2.02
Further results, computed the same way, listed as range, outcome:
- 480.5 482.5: 1.63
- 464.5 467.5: 1.9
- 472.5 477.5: 1.66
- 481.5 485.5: 1.6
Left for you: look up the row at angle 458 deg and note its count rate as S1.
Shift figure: 1.99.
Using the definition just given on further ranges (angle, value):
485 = 1.58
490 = 1.52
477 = 1.77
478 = 1.74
